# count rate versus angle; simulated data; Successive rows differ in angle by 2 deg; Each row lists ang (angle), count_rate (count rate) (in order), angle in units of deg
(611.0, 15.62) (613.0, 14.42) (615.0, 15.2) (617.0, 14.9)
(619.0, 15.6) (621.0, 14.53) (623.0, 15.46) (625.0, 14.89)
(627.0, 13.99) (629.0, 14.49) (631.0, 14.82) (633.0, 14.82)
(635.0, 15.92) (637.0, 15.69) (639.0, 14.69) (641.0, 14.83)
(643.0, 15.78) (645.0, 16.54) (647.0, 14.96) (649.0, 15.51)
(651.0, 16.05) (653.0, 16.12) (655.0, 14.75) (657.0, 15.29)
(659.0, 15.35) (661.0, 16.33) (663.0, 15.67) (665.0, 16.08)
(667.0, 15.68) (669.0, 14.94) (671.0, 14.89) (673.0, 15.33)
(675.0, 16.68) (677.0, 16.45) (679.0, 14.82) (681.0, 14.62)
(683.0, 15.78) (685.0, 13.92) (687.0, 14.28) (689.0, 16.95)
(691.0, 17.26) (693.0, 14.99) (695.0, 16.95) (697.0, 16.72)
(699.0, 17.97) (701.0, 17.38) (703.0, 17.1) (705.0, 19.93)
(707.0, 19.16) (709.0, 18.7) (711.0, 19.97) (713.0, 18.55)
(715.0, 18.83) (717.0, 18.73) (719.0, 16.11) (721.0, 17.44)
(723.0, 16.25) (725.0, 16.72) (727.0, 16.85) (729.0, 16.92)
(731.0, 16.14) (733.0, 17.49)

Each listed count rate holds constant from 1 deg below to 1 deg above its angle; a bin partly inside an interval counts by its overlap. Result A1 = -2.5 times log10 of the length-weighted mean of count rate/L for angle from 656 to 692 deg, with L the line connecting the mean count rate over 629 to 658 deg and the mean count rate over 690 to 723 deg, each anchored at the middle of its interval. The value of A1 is 0.07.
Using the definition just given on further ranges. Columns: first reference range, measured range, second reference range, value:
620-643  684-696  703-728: 0.09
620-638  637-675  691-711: 0.03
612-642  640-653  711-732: -0.01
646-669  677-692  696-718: 0.11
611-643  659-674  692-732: 0.04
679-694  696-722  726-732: -0.14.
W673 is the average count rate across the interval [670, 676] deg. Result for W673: 15.6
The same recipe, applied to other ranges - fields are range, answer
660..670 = 15.7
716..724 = 17.1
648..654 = 15.9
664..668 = 15.9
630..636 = 15.2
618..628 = 14.9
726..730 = 16.9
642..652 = 15.8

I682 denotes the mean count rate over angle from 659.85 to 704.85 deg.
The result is 16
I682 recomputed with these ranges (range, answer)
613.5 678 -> 15.4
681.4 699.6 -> 16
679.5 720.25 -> 17.2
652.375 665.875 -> 15.6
